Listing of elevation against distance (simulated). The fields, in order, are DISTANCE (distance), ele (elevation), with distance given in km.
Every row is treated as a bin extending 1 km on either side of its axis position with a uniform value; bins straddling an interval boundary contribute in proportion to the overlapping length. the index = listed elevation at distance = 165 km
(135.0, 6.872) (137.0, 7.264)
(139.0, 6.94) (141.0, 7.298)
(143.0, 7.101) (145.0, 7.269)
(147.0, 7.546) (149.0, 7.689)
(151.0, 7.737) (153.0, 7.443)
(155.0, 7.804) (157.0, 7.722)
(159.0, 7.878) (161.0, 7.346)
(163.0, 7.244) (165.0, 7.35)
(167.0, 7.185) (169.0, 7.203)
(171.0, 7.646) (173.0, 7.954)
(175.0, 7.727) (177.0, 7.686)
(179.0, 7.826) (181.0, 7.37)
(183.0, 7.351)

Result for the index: 7.35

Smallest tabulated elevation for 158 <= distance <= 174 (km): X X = 7.185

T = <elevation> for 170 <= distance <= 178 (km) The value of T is 7.75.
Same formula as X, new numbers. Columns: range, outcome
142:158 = 7.101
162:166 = 7.244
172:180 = 7.686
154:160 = 7.722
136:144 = 6.94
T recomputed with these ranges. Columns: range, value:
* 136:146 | 7.17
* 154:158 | 7.76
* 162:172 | 7.33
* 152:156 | 7.62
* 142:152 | 7.47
